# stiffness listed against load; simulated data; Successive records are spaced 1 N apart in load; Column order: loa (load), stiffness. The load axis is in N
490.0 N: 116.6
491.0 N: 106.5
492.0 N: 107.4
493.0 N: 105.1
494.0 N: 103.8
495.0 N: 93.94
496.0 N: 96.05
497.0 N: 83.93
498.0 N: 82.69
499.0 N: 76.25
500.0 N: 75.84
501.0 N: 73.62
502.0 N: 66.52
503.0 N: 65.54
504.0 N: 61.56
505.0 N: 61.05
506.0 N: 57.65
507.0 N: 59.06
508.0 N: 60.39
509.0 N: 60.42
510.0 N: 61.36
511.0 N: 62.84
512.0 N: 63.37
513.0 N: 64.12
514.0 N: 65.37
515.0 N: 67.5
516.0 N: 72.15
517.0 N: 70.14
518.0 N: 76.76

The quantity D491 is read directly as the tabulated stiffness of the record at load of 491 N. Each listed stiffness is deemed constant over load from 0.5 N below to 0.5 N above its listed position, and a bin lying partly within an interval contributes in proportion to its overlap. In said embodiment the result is 106.5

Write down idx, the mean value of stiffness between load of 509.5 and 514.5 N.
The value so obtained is 63.4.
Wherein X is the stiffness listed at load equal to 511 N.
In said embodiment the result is 62.84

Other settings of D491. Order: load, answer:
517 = 70.14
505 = 61.05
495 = 93.94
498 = 82.69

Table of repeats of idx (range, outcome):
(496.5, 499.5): 81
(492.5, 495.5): 101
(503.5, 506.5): 60.1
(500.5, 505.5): 65.7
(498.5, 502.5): 73.1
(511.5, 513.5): 63.7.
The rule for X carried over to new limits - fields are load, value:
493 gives 105.1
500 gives 75.84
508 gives 60.39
